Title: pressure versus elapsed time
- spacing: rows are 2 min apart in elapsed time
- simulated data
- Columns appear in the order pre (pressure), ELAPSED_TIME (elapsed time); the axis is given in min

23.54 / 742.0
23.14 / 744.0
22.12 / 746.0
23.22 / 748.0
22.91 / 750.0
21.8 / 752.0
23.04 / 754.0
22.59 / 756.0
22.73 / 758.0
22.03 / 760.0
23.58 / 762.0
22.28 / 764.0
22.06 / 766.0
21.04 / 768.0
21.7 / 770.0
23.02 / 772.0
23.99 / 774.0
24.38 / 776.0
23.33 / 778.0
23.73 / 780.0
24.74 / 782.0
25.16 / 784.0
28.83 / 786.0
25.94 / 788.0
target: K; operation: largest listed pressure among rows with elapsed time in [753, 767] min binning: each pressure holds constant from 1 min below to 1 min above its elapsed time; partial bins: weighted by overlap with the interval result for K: 23.58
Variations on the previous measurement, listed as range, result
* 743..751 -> 23.22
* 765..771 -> 22.06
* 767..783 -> 24.74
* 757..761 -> 22.73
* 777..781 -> 23.73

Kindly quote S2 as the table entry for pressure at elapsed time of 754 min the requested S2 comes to 23.04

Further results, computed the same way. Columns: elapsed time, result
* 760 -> 22.03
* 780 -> 23.73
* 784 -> 25.16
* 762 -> 23.58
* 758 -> 22.73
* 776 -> 24.38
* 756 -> 22.59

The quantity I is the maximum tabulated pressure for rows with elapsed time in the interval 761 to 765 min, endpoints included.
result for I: 23.58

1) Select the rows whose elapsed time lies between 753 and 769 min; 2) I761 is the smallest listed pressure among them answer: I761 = 21.04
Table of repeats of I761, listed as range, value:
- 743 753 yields 21.8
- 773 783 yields 23.33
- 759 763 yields 22.03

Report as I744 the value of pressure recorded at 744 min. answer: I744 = 23.14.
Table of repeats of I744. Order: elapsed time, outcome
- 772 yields 23.02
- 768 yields 21.04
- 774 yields 23.99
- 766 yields 22.06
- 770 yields 21.7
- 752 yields 21.8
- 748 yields 23.22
